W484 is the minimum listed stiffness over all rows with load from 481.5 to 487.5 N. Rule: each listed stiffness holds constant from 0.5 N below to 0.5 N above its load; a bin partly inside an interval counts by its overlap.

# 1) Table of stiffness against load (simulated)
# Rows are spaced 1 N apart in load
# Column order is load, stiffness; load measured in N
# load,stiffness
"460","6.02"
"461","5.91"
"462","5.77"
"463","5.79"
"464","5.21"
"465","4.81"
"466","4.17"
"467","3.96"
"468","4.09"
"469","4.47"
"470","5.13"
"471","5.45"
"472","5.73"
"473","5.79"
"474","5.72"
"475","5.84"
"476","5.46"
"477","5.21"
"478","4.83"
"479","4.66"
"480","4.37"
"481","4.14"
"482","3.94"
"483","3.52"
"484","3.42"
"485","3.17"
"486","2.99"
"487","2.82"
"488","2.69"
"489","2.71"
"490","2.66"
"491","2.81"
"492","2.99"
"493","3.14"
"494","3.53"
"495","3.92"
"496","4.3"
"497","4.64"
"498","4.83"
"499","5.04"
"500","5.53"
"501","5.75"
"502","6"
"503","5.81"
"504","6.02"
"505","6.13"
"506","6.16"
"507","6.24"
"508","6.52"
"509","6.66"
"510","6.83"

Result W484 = 2.82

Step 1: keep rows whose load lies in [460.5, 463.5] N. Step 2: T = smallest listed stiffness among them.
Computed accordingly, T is 5.77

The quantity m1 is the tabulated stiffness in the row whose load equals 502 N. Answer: 6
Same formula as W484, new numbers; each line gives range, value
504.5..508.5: 6.13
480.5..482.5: 3.94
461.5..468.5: 3.96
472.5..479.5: 4.66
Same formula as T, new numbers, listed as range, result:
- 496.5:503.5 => 4.64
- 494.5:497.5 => 3.92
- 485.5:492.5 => 2.66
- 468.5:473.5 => 4.47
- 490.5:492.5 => 2.81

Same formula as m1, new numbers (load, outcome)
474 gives 5.72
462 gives 5.77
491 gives 2.81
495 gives 3.92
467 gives 3.96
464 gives 5.21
